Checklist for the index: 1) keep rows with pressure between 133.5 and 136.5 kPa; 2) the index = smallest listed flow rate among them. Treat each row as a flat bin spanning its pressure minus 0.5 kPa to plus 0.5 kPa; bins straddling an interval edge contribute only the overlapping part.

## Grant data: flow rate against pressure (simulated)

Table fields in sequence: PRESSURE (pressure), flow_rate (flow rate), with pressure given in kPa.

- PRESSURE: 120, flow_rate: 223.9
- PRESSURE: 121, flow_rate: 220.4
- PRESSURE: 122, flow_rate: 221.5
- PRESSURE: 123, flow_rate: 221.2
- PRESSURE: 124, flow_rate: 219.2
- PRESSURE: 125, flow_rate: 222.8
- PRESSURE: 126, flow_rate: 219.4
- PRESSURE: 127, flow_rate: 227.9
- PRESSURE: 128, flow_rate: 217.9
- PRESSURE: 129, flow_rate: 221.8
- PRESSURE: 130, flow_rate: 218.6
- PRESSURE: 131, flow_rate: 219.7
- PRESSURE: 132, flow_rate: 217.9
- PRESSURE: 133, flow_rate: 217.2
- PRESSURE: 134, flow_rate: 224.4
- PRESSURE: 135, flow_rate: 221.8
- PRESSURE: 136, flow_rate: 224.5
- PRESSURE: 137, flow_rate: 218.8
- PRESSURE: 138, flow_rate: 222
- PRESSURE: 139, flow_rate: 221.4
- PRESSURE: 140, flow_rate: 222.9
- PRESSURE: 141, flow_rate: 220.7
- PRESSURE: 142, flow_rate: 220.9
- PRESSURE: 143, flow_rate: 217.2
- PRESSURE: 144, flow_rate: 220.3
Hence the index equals 221.8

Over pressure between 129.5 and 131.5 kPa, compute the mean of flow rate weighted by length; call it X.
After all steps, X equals 219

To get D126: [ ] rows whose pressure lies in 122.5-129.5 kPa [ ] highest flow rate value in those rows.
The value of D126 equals 227.9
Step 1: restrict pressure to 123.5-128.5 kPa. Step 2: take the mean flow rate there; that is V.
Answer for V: 221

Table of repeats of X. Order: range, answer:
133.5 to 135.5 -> 223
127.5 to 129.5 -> 220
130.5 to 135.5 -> 220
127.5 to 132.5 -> 219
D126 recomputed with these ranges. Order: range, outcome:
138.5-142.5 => 222.9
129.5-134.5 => 224.4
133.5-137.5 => 224.5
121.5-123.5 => 221.5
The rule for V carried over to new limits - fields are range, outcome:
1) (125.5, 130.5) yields 221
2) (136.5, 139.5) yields 221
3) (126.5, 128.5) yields 223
